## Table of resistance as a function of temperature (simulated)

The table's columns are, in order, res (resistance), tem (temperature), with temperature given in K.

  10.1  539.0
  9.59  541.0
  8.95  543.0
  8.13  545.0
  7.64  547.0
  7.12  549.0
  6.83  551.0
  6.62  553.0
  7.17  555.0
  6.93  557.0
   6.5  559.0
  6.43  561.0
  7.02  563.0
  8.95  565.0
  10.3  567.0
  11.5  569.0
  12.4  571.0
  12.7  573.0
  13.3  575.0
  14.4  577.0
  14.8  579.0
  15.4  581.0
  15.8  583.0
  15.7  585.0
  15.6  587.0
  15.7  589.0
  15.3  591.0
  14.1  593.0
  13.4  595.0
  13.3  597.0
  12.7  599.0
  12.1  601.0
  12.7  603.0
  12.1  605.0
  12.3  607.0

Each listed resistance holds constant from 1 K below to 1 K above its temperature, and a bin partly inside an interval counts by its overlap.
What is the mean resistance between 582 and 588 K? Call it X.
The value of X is 15.7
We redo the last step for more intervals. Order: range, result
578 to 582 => 15.1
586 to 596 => 14.8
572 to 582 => 14.1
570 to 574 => 12.6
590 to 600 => 13.8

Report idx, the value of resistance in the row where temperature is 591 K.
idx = 15.3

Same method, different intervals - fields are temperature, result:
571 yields 12.4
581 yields 15.4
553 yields 6.62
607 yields 12.3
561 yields 6.43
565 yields 8.95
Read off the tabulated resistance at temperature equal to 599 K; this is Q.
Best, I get 12.7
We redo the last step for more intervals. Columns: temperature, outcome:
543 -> 8.95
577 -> 14.4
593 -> 14.1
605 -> 12.1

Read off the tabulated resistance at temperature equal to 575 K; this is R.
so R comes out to 13.3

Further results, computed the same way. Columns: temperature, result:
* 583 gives 15.8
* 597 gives 13.3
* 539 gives 10.1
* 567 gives 10.3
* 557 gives 6.93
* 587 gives 15.6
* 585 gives 15.7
